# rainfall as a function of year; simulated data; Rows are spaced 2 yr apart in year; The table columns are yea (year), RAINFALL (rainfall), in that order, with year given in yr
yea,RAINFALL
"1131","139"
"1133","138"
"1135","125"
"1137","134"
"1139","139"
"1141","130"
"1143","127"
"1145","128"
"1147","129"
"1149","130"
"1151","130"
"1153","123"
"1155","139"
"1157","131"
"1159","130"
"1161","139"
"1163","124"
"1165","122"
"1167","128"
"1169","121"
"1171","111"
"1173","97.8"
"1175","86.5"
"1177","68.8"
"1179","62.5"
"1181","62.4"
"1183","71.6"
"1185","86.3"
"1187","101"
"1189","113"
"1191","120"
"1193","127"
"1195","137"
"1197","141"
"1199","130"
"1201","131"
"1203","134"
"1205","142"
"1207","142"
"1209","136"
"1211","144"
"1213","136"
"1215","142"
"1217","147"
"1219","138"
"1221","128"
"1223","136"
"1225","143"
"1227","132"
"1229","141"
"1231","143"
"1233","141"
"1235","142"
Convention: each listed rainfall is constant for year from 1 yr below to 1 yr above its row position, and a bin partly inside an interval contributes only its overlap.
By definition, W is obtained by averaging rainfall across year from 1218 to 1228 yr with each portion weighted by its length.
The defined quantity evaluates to 135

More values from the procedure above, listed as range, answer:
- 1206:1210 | 139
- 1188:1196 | 124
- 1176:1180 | 65.7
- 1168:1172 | 116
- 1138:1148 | 131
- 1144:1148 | 128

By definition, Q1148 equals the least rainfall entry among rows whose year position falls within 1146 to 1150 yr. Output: 129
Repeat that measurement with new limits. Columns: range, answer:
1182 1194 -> 71.6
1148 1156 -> 123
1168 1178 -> 68.8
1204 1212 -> 136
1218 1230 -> 128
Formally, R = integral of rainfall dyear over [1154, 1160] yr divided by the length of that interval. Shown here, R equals 133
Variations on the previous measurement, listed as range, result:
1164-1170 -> 124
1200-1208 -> 137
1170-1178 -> 91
